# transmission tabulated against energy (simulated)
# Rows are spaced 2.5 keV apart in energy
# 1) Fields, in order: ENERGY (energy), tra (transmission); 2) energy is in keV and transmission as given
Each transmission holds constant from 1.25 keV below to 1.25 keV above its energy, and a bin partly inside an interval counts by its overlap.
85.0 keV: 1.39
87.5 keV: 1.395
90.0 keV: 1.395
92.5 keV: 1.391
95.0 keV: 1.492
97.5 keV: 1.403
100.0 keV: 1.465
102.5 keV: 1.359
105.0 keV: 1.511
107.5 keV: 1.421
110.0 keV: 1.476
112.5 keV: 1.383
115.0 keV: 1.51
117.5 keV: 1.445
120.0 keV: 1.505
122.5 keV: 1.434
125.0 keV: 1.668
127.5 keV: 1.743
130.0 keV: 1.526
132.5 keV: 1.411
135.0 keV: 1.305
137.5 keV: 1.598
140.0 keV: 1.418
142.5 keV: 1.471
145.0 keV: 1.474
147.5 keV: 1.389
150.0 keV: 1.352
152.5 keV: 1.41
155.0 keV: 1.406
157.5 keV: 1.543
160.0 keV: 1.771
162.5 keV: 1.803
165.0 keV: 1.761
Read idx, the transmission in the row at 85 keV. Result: 1.39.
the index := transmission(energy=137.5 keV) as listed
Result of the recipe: 1.598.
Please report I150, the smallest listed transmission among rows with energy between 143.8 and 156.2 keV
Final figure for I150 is 1.352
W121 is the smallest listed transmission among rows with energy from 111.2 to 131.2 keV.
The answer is 1.383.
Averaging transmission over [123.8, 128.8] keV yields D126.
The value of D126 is 1.7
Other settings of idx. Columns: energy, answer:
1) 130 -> 1.526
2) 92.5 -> 1.391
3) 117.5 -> 1.445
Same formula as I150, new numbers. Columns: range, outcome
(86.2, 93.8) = 1.391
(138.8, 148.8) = 1.389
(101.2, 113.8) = 1.359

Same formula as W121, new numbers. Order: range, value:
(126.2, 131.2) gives 1.526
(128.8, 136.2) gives 1.305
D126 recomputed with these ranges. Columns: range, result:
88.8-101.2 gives 1.43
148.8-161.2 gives 1.5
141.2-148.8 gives 1.44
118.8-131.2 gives 1.58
